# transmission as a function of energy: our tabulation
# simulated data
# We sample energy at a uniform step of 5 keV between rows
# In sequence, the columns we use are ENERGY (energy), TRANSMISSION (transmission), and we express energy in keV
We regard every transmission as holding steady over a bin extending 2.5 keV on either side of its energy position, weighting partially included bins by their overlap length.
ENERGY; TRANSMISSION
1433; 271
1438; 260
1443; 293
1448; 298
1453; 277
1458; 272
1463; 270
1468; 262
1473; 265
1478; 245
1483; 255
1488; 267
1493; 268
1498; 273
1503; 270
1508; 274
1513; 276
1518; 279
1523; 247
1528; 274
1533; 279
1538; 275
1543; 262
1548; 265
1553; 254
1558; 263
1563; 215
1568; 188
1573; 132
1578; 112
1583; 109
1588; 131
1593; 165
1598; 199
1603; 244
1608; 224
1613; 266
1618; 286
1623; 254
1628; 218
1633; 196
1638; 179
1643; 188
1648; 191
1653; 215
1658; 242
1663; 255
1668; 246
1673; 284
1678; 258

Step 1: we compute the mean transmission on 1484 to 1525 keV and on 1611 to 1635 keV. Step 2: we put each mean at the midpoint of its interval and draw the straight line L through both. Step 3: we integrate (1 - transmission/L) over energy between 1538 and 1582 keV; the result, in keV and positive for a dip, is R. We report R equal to 8.0 keV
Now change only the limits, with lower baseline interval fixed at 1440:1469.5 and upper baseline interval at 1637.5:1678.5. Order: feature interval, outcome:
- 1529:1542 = -0.78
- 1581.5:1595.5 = 6.22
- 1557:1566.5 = 0.87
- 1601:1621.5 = -1.22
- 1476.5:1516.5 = 0.27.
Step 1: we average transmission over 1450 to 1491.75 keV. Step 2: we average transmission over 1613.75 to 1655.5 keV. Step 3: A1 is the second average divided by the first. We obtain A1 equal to 0.8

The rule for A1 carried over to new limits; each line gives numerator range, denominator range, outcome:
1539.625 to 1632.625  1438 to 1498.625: 0.78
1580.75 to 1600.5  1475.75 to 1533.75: 0.57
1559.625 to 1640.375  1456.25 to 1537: 0.73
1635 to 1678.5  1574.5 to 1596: 1.73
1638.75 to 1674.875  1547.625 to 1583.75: 1.19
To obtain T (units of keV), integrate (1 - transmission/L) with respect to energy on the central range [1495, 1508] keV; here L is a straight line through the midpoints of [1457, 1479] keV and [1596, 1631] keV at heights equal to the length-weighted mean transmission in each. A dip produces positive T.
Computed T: -0.7 keV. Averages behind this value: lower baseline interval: 263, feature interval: 272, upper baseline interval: 242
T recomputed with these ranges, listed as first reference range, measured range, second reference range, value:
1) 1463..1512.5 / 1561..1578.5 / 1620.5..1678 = 5.67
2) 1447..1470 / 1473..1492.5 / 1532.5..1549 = 1.07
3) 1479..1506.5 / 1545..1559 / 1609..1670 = -0.57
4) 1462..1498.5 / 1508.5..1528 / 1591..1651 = -1.44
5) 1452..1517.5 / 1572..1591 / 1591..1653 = 9.08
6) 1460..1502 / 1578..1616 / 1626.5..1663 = 6.03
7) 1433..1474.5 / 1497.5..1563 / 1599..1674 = -2.56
